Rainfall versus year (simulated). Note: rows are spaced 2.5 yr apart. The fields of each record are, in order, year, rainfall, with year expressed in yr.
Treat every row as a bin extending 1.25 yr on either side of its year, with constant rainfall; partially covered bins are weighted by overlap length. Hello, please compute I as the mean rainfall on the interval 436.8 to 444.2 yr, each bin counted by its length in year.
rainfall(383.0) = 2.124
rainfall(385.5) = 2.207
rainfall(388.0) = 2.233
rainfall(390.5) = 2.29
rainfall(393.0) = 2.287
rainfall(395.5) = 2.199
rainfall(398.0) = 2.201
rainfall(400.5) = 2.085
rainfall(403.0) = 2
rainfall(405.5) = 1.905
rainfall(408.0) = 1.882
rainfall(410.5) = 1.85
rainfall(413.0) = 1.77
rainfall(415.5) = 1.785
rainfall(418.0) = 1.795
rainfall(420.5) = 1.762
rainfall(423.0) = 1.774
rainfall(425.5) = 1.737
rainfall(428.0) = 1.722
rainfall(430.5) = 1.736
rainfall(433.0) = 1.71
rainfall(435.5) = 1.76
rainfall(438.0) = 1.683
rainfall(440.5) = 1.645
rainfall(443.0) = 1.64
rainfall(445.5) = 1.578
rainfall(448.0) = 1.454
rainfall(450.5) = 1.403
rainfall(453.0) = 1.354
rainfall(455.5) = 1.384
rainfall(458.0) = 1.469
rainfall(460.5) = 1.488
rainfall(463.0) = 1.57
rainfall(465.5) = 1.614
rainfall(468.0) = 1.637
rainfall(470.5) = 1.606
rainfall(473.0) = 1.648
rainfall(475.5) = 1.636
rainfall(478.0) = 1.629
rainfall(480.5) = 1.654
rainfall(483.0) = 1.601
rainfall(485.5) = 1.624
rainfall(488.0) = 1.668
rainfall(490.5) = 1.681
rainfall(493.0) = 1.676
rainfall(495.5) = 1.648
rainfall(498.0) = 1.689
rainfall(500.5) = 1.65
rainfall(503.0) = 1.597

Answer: 1.66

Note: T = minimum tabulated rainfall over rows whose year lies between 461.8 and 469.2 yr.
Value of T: 1.57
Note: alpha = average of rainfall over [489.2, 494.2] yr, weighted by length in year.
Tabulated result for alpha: 1.68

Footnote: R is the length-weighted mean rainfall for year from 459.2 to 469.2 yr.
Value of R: 1.58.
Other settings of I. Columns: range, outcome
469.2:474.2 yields 1.63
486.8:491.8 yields 1.67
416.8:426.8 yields 1.77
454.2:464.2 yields 1.48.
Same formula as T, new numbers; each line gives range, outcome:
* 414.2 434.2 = 1.71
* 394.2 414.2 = 1.77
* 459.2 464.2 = 1.488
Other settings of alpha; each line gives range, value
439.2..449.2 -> 1.58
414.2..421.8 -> 1.78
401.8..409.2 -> 1.93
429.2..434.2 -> 1.72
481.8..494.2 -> 1.65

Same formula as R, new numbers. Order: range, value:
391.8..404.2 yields 2.15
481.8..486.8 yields 1.61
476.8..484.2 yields 1.63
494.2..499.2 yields 1.67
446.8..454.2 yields 1.4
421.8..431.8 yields 1.74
